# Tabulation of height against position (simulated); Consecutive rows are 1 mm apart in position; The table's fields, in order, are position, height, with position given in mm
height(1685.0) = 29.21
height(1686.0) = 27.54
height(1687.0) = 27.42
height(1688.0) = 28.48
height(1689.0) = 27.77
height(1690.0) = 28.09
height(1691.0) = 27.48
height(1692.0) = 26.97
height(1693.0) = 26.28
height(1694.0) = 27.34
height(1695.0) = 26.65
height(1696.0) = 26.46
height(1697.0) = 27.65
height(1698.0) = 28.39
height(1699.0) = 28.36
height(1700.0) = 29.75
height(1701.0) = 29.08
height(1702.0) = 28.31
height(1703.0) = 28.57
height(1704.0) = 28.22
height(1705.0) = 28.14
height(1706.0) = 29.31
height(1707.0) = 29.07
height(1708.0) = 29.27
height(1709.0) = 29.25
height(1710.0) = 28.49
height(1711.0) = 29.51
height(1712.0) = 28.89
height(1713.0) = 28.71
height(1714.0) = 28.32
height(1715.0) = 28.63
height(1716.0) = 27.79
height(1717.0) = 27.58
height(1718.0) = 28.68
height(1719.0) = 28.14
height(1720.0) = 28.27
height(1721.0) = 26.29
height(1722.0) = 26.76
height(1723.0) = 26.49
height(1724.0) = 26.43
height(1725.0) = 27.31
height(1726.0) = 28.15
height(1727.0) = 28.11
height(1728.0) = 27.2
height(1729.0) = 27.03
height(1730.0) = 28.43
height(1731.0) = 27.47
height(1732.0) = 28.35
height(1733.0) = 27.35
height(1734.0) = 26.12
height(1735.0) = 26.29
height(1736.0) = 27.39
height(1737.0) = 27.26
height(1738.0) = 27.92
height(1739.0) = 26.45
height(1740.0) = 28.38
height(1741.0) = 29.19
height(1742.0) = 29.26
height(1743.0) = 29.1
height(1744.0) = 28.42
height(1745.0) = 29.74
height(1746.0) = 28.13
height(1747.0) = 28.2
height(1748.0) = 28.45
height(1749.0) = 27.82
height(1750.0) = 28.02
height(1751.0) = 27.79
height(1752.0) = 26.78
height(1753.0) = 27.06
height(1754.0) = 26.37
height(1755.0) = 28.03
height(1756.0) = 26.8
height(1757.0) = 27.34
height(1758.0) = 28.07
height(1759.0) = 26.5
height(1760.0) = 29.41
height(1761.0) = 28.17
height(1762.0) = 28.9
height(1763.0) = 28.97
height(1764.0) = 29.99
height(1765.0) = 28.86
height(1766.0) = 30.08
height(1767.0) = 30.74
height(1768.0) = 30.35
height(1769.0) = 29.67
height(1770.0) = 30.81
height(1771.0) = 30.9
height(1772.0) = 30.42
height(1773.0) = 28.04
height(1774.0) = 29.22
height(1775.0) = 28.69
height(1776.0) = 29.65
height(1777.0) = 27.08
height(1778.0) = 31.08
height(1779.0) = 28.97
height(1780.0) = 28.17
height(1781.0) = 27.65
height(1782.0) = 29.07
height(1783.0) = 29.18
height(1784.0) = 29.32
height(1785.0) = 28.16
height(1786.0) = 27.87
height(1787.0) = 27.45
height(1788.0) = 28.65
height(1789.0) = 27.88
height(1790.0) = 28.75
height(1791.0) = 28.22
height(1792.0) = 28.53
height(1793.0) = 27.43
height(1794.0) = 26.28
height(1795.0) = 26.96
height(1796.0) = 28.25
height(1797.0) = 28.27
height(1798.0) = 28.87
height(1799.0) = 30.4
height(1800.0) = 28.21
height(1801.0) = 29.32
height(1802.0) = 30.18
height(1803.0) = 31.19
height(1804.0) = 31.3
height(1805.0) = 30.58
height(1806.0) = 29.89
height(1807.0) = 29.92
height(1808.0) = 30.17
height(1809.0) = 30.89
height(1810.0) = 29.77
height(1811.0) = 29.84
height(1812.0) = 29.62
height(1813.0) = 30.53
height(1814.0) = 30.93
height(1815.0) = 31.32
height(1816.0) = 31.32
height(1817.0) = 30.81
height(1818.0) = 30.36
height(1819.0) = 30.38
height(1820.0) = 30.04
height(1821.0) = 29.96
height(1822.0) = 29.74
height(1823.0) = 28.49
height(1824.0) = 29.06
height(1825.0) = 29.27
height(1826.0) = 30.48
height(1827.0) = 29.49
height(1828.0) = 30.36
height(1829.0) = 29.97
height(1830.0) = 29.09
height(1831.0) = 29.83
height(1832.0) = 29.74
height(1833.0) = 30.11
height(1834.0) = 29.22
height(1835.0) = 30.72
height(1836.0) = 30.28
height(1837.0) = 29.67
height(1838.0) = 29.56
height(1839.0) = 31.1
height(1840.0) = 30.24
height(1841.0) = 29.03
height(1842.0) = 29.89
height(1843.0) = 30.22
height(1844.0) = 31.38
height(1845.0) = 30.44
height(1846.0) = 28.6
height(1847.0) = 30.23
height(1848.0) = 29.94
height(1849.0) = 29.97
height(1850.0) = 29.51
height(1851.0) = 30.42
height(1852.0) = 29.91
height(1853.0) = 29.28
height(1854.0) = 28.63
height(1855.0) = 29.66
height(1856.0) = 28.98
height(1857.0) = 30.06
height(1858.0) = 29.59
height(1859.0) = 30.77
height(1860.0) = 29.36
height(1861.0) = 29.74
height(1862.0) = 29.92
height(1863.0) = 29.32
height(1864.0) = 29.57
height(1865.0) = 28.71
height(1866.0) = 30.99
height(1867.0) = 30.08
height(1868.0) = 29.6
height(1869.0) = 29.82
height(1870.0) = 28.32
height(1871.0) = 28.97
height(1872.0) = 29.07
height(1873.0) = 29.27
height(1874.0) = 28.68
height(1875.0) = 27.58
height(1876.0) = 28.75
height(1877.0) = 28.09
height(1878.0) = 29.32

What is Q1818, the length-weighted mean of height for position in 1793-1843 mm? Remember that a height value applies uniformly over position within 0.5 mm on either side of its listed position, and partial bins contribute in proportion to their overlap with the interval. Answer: 29.8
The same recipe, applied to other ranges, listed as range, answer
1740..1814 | 28.9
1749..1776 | 28.7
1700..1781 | 28.3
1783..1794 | 28.2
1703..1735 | 28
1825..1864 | 29.8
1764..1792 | 29.1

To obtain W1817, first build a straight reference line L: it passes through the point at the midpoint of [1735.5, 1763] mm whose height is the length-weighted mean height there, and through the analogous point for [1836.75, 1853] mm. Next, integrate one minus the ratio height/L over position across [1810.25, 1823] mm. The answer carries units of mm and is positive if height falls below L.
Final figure -0.4 mm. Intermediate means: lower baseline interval 28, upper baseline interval 30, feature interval 30.3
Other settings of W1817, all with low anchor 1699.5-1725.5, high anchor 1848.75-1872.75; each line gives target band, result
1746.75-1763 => 0.5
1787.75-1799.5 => 0.3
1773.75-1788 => 0.1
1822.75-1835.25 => -0.2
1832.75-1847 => -0.3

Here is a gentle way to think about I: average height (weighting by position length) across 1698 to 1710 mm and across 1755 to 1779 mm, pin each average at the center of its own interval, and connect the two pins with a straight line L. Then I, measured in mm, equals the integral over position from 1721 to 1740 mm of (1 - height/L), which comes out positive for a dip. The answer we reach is 1.1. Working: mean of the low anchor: 28.8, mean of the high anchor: 29.1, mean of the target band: 27.3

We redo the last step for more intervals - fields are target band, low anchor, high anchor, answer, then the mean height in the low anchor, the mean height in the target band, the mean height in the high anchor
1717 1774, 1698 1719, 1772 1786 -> 1.17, 28.7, 28.2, 28.8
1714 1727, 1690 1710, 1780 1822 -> 0.36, 28.1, 27.6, 29.3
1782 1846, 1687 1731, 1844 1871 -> -0.85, 28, 29.6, 29.7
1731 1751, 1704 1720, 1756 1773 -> 0.68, 28.6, 28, 29.2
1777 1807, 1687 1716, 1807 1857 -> 0.63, 28.2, 28.8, 30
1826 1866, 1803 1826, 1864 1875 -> -0.20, 30.2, 29.8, 29.3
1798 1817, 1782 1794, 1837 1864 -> -1.01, 28.3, 30.3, 29.8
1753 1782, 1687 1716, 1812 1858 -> 0.23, 28.2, 28.9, 30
